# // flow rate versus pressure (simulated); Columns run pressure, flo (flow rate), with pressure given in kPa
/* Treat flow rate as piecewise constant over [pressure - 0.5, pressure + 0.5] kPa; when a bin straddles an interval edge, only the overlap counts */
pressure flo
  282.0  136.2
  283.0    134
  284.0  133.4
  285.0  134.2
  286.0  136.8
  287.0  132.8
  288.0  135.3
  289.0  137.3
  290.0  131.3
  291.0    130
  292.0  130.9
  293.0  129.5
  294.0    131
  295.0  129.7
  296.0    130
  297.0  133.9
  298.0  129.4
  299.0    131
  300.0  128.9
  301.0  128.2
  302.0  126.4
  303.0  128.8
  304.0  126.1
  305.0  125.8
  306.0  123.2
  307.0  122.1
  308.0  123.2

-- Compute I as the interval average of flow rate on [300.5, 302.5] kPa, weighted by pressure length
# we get 127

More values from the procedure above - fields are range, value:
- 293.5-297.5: 131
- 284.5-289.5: 135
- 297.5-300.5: 130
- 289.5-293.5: 130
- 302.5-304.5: 127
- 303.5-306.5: 125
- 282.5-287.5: 134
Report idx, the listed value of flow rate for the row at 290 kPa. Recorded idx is 131.3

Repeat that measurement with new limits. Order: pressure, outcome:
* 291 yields 130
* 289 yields 137.3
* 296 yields 130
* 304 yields 126.1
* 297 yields 133.9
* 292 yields 130.9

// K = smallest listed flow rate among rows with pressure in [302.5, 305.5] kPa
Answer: 125.8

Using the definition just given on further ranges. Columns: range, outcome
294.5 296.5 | 129.7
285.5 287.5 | 132.8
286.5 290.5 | 131.3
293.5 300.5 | 128.9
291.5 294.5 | 129.5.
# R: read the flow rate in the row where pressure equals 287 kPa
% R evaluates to 132.8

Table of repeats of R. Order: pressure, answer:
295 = 129.7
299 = 131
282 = 136.2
